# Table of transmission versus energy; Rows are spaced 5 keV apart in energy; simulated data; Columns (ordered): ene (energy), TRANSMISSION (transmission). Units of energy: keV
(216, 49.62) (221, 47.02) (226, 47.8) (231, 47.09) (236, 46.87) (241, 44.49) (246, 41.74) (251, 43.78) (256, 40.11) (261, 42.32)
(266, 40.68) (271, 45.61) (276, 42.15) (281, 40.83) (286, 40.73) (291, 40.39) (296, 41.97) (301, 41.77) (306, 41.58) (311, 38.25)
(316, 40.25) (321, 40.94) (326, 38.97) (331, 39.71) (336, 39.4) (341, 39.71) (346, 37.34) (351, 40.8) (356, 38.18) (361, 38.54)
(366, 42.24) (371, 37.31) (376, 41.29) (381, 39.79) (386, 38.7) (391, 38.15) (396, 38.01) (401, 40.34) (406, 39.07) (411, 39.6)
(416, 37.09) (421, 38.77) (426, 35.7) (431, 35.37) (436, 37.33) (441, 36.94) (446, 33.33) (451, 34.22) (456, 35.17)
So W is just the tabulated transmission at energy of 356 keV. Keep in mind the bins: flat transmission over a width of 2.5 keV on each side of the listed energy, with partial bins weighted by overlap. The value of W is 38.18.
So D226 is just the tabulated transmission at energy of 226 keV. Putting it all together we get 47.8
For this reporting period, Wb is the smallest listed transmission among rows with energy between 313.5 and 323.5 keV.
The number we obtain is 40.25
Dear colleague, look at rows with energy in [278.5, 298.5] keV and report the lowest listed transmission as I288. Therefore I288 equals 40.39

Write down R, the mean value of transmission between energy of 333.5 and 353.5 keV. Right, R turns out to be 39.3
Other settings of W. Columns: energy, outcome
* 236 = 46.87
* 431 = 35.37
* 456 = 35.17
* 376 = 41.29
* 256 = 40.11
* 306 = 41.58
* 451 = 34.22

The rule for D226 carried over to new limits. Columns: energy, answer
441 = 36.94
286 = 40.73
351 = 40.8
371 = 37.31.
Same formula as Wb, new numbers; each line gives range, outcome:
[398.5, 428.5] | 35.7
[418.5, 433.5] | 35.37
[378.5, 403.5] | 38.01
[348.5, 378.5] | 37.31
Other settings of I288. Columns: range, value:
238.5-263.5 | 40.11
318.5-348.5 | 37.34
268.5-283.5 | 40.83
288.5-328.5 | 38.25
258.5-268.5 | 40.68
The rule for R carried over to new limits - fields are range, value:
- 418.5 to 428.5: 37.2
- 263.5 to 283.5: 42.3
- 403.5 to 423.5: 38.6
